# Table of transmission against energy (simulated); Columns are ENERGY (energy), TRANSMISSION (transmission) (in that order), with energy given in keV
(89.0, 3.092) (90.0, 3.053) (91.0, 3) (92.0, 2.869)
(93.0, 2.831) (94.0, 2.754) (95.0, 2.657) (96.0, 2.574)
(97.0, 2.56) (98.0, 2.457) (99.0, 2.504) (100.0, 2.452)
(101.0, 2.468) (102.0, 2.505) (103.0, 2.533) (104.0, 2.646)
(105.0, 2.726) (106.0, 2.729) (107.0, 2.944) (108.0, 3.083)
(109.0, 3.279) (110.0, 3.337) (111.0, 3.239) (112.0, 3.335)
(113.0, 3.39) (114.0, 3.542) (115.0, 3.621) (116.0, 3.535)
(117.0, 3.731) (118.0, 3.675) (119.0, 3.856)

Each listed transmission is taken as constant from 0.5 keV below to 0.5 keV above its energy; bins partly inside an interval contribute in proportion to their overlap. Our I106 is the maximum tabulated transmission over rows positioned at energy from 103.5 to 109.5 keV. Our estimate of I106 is 3.279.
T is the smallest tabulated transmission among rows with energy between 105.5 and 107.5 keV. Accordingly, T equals 2.729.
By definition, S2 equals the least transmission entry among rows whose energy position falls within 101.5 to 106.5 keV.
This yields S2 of 2.505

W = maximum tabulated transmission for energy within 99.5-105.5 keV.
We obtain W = 2.726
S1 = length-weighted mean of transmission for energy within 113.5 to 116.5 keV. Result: 3.57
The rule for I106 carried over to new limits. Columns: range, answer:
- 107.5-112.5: 3.337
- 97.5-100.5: 2.504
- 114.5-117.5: 3.731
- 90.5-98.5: 3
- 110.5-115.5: 3.621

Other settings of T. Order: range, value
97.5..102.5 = 2.452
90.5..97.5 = 2.56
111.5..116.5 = 3.335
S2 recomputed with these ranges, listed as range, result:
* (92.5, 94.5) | 2.754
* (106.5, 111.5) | 2.944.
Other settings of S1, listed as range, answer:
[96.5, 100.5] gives 2.49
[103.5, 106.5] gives 2.7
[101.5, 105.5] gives 2.6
